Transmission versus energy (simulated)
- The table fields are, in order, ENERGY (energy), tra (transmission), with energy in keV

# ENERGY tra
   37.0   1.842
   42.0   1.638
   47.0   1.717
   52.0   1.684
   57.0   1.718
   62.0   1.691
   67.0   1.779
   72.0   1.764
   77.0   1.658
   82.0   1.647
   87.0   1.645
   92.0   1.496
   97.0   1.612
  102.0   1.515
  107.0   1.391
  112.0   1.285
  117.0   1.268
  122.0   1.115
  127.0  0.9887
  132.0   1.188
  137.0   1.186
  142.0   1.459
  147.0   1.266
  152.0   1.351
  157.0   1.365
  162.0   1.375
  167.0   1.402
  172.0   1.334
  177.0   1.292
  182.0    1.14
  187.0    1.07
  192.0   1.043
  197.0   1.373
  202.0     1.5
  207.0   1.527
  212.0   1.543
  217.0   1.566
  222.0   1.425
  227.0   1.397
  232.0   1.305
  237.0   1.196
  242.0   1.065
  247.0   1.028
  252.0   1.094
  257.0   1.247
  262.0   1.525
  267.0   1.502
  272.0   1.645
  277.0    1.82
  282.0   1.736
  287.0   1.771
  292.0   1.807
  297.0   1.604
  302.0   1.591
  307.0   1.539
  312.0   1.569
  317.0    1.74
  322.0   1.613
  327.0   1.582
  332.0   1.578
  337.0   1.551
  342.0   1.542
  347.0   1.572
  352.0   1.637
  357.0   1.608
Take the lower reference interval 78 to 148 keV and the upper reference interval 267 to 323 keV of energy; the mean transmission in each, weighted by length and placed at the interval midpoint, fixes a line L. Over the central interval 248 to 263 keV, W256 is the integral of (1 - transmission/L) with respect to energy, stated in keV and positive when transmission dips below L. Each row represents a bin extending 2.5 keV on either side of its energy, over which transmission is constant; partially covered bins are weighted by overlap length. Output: 3.4 keV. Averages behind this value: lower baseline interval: 1.37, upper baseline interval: 1.67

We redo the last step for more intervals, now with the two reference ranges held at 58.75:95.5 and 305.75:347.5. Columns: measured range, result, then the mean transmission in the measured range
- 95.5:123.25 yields 4.9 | 1.37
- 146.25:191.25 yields 9.9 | 1.28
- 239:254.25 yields 5.2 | 1.07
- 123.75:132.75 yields 3.2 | 1.07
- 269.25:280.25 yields -0.8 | 1.73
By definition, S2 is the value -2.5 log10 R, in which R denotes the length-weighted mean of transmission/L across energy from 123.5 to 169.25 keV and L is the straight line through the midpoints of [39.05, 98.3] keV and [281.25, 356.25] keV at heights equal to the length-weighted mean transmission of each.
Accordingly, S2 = 0.28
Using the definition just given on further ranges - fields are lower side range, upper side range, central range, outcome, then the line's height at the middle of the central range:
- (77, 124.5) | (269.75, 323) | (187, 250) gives 0.20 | 1.59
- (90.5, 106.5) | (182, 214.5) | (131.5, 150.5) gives 0.12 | 1.44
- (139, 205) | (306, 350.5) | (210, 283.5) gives 0.03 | 1.44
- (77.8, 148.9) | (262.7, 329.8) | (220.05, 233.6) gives 0.12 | 1.54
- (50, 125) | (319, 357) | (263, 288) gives -0.07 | 1.58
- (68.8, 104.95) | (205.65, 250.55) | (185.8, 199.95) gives 0.18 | 1.4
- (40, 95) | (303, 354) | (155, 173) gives 0.20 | 1.64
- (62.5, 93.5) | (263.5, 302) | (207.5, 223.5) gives 0.11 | 1.68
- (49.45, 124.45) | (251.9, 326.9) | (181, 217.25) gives 0.18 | 1.58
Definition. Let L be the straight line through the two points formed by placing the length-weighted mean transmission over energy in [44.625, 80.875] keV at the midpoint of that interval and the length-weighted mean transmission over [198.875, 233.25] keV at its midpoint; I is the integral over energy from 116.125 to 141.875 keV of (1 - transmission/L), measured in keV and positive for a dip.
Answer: 7.0 keV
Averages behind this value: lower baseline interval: 1.71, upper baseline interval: 1.47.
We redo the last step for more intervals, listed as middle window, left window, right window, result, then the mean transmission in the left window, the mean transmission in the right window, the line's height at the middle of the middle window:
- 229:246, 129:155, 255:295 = 3.9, 1.29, 1.64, 1.54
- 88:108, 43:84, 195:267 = 1.3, 1.71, 1.35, 1.63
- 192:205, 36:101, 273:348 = 2.3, 1.68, 1.64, 1.66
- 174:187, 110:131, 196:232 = 1.6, 1.16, 1.47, 1.36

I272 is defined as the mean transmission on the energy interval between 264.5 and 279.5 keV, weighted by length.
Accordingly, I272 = 1.66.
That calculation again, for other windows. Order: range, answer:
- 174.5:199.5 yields 1.18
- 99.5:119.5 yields 1.36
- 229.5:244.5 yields 1.19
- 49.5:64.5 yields 1.7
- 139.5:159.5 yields 1.36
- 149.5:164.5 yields 1.36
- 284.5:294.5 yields 1.79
